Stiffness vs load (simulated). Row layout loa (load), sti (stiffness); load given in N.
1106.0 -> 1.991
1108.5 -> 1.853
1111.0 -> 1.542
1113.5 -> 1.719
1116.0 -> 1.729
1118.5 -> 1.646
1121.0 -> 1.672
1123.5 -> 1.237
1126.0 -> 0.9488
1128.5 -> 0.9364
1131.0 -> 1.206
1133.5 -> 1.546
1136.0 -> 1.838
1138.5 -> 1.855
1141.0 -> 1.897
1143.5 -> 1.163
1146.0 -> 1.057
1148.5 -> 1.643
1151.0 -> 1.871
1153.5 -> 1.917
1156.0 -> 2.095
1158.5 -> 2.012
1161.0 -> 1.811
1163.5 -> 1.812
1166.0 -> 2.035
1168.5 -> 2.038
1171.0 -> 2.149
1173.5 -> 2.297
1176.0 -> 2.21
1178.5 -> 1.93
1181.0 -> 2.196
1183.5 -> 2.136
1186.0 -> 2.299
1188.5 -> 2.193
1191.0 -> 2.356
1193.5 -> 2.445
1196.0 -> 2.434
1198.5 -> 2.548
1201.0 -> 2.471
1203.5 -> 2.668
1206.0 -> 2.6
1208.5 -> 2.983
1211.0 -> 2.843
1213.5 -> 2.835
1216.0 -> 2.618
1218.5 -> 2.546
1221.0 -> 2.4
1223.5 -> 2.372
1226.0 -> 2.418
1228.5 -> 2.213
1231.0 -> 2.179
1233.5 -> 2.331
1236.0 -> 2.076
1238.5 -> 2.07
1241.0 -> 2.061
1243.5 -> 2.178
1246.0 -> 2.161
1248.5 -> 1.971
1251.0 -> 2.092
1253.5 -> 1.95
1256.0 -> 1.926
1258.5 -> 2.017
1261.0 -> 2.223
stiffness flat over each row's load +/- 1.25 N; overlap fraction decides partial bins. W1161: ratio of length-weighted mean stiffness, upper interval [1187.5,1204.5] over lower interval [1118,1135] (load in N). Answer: 1.9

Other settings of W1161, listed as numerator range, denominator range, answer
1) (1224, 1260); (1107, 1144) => 1.39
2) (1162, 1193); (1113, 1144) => 1.43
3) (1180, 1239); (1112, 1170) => 1.48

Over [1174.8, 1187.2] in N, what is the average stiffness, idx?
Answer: 2.15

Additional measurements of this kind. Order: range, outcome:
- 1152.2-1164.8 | 1.93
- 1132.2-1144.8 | 1.66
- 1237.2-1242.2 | 2.07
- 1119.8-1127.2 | 1.29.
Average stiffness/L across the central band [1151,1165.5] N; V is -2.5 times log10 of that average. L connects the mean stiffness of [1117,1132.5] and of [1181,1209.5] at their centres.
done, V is -0.05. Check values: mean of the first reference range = 1.29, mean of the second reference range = 2.45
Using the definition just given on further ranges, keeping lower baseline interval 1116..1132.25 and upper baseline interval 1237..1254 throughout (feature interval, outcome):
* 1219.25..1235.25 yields -0.18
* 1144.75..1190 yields -0.24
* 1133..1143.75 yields -0.22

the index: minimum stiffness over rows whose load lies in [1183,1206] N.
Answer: 2.136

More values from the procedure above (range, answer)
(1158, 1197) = 1.811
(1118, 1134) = 0.9364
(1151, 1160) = 1.871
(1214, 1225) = 2.372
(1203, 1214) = 2.6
